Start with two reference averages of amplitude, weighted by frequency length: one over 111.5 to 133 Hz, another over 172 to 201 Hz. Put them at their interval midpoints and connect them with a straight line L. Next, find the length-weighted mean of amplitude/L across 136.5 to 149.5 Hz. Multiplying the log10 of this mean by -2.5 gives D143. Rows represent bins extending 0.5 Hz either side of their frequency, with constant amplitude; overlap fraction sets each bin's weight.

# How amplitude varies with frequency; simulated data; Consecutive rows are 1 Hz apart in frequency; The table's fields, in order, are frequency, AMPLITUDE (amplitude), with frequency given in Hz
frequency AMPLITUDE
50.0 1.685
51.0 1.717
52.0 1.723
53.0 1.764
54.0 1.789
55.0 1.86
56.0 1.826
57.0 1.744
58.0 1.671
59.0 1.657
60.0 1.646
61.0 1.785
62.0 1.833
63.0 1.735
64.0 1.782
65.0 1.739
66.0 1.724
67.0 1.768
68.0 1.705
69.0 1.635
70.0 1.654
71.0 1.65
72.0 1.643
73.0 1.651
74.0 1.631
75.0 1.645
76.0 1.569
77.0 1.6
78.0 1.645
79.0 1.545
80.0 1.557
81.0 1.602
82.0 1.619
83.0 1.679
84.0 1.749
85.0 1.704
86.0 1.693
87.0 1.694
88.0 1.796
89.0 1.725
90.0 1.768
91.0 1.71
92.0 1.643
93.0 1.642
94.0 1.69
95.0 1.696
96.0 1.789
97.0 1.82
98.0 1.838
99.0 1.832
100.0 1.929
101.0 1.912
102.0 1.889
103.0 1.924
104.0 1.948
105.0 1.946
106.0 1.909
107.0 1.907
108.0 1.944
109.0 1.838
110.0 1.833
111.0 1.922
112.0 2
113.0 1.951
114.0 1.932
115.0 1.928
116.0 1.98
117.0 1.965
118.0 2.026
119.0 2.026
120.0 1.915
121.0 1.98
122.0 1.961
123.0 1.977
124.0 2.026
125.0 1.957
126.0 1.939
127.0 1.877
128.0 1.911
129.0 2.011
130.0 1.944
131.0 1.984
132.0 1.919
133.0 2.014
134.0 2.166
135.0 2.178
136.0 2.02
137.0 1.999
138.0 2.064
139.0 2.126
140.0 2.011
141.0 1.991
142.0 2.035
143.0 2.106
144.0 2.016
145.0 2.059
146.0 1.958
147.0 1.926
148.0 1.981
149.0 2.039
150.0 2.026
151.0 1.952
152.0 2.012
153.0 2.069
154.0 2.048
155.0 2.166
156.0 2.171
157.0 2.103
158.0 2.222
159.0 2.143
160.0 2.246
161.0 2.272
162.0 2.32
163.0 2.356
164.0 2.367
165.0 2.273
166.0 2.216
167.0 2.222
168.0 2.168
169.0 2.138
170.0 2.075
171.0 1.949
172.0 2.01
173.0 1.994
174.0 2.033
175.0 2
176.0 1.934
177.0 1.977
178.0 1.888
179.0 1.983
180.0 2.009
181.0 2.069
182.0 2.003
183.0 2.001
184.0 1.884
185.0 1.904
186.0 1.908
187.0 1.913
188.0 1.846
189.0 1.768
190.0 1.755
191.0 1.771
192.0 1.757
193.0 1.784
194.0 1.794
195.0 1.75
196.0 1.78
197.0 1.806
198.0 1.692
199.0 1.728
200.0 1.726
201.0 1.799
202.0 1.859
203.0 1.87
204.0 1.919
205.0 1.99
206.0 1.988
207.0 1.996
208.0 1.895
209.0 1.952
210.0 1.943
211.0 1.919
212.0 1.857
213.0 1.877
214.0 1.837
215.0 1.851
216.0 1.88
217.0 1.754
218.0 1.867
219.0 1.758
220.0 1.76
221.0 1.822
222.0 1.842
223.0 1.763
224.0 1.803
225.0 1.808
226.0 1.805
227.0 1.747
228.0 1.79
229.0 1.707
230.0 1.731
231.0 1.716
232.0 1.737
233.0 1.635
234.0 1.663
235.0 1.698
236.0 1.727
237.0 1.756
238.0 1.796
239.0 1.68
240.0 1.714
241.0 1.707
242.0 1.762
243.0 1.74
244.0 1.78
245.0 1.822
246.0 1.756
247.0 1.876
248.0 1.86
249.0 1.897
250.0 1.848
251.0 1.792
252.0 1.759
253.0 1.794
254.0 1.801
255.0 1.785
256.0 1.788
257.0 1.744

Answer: -0.05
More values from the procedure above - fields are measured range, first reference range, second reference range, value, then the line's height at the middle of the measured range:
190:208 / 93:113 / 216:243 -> -0.03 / 1.78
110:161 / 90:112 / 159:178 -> -0.02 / 1.99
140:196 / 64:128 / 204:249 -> -0.12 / 1.8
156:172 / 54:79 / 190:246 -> -0.24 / 1.76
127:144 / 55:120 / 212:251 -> -0.14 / 1.78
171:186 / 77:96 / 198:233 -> -0.11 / 1.78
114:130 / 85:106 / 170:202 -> -0.08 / 1.82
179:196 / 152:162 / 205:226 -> 0.08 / 2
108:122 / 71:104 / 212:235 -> -0.13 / 1.73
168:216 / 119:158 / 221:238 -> -0.02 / 1.86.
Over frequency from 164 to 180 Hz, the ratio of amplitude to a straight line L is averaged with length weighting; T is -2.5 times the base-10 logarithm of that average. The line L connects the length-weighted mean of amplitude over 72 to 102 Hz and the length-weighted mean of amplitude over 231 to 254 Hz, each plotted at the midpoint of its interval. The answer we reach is -0.188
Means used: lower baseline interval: 1.7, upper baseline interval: 1.76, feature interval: 2.07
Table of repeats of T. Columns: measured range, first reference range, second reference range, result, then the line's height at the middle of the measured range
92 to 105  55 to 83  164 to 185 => -0.02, 1.78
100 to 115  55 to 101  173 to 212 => -0.10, 1.75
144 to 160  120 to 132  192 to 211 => -0.08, 1.92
